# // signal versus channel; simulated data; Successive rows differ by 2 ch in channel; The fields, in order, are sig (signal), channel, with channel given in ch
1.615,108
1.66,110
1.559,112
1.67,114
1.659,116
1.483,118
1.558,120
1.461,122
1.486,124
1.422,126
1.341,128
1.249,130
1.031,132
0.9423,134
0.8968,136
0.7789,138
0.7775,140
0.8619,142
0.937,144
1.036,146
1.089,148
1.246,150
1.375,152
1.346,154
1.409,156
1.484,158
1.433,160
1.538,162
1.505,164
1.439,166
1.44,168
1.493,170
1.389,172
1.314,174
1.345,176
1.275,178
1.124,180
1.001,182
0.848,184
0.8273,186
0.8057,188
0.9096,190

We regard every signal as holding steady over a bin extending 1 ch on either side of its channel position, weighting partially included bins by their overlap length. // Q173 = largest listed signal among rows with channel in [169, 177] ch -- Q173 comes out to 1.493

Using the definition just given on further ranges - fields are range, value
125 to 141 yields 1.422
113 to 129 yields 1.67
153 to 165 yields 1.538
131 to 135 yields 1.031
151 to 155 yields 1.375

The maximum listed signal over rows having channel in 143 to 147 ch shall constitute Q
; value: 1.036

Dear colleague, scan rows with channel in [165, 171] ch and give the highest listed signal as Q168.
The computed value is 1.493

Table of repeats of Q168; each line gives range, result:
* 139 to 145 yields 0.937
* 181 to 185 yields 1.001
